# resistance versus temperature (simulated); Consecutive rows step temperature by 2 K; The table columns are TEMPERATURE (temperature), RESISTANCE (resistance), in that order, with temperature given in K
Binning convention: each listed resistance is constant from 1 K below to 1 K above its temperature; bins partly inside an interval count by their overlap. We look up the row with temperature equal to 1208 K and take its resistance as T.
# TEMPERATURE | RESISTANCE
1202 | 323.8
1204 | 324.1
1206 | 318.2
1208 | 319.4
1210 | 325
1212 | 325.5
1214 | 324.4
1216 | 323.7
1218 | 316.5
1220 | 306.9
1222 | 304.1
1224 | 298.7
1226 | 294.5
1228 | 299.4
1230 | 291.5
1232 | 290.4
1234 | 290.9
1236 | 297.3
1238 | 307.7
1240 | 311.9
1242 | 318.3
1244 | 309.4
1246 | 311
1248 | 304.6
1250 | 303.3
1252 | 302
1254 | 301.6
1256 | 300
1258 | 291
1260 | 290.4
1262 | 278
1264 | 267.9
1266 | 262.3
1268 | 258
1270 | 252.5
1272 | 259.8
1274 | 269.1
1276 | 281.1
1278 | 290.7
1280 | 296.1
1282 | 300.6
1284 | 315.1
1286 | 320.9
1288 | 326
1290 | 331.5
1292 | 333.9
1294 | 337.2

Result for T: 319.4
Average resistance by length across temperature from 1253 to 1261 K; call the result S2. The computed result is 296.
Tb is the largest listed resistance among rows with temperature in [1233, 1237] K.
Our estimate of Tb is 297.3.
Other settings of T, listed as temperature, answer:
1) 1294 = 337.2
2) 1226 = 294.5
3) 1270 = 252.5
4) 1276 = 281.1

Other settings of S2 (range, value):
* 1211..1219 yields 323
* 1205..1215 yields 322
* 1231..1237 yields 293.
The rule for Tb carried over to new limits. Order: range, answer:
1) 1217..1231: 316.5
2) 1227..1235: 299.4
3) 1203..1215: 325.5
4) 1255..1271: 300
